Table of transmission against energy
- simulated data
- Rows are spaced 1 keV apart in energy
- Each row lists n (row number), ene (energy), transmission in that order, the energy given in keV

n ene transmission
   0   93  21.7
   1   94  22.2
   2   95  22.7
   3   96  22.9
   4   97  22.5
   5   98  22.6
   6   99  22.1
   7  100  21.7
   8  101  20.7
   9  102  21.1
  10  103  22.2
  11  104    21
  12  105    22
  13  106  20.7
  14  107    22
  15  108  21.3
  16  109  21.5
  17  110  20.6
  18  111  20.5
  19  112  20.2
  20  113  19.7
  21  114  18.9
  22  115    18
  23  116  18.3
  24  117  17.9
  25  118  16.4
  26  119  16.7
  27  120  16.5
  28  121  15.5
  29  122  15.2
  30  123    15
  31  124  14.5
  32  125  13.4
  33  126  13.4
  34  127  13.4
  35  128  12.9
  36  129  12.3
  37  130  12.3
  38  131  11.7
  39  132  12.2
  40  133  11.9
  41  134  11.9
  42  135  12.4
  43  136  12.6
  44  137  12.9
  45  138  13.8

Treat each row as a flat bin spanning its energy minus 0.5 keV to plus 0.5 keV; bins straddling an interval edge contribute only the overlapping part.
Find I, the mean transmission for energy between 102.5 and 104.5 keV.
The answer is 21.6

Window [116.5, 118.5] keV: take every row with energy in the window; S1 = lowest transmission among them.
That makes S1 16.4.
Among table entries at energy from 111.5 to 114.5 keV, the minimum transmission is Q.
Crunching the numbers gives 18.9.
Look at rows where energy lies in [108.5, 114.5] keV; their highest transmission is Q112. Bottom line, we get 21.5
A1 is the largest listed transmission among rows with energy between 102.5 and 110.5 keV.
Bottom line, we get 22.2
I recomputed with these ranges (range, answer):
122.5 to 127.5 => 13.9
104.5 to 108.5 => 21.5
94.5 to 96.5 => 22.8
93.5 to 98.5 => 22.6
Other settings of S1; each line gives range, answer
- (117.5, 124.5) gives 14.5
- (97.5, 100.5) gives 21.7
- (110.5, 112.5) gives 20.2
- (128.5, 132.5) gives 11.7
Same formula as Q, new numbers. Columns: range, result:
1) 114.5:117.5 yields 17.9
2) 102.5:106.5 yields 20.7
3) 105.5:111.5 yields 20.5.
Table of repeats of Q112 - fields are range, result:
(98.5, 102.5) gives 22.1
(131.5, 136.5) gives 12.6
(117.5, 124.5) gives 16.7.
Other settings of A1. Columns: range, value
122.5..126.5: 15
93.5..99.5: 22.9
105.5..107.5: 22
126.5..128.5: 13.4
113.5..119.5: 18.9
